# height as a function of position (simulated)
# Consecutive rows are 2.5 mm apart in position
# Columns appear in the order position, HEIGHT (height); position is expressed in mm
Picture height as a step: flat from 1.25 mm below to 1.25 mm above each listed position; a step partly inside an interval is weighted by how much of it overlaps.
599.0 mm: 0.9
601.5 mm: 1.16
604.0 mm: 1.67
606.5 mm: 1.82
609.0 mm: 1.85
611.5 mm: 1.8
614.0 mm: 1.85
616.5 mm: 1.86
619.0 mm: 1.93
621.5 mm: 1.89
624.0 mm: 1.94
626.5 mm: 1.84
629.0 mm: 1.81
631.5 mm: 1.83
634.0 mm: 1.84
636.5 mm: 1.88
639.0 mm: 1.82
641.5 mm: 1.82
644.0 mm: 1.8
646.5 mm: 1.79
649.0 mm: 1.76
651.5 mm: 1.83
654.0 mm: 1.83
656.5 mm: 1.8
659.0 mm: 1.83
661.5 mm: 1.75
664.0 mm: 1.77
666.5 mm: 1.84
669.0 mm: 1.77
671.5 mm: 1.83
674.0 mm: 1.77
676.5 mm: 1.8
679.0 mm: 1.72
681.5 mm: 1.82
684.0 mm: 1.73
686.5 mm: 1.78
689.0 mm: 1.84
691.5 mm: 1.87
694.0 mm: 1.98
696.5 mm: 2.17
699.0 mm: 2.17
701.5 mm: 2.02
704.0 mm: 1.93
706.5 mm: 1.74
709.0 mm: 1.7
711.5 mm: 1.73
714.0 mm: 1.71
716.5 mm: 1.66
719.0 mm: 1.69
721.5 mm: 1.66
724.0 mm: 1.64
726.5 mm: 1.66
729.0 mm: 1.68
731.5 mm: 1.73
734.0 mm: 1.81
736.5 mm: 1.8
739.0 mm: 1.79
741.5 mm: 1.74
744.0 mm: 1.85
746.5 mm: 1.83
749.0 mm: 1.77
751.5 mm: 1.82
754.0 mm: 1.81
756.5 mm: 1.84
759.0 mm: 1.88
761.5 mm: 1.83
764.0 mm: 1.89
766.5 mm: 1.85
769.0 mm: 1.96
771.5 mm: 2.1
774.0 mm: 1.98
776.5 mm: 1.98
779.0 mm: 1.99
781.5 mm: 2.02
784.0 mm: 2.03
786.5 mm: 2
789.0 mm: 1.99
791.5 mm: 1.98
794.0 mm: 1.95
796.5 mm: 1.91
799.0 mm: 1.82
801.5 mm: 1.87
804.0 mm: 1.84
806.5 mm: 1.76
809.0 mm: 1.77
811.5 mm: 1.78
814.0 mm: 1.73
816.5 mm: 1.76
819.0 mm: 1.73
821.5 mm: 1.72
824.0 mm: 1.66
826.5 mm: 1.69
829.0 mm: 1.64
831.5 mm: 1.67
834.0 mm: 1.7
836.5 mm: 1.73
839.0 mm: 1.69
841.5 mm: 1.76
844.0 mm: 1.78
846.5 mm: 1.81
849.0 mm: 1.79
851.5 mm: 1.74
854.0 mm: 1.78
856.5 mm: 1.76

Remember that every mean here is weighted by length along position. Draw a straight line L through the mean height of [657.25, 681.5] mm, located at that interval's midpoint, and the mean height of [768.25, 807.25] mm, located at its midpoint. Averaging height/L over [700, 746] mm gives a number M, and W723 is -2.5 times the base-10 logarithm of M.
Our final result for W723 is 0.06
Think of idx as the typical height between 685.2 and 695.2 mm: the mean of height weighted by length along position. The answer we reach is 1.87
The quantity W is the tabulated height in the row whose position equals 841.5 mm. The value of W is 1.76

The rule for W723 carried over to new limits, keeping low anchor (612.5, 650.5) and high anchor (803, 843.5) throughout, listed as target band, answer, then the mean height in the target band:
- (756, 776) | -0.09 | 1.92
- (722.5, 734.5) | 0.06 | 1.7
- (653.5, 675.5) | 0.02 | 1.8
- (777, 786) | -0.15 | 2.01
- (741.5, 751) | -0.02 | 1.81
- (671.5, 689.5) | 0.02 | 1.78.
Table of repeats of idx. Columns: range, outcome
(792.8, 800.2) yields 1.89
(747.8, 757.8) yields 1.81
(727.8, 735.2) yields 1.74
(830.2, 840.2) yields 1.7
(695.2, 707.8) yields 2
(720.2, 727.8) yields 1.65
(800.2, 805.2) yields 1.85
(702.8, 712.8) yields 1.77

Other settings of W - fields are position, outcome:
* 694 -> 1.98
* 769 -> 1.96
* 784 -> 2.03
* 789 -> 1.99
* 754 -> 1.81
